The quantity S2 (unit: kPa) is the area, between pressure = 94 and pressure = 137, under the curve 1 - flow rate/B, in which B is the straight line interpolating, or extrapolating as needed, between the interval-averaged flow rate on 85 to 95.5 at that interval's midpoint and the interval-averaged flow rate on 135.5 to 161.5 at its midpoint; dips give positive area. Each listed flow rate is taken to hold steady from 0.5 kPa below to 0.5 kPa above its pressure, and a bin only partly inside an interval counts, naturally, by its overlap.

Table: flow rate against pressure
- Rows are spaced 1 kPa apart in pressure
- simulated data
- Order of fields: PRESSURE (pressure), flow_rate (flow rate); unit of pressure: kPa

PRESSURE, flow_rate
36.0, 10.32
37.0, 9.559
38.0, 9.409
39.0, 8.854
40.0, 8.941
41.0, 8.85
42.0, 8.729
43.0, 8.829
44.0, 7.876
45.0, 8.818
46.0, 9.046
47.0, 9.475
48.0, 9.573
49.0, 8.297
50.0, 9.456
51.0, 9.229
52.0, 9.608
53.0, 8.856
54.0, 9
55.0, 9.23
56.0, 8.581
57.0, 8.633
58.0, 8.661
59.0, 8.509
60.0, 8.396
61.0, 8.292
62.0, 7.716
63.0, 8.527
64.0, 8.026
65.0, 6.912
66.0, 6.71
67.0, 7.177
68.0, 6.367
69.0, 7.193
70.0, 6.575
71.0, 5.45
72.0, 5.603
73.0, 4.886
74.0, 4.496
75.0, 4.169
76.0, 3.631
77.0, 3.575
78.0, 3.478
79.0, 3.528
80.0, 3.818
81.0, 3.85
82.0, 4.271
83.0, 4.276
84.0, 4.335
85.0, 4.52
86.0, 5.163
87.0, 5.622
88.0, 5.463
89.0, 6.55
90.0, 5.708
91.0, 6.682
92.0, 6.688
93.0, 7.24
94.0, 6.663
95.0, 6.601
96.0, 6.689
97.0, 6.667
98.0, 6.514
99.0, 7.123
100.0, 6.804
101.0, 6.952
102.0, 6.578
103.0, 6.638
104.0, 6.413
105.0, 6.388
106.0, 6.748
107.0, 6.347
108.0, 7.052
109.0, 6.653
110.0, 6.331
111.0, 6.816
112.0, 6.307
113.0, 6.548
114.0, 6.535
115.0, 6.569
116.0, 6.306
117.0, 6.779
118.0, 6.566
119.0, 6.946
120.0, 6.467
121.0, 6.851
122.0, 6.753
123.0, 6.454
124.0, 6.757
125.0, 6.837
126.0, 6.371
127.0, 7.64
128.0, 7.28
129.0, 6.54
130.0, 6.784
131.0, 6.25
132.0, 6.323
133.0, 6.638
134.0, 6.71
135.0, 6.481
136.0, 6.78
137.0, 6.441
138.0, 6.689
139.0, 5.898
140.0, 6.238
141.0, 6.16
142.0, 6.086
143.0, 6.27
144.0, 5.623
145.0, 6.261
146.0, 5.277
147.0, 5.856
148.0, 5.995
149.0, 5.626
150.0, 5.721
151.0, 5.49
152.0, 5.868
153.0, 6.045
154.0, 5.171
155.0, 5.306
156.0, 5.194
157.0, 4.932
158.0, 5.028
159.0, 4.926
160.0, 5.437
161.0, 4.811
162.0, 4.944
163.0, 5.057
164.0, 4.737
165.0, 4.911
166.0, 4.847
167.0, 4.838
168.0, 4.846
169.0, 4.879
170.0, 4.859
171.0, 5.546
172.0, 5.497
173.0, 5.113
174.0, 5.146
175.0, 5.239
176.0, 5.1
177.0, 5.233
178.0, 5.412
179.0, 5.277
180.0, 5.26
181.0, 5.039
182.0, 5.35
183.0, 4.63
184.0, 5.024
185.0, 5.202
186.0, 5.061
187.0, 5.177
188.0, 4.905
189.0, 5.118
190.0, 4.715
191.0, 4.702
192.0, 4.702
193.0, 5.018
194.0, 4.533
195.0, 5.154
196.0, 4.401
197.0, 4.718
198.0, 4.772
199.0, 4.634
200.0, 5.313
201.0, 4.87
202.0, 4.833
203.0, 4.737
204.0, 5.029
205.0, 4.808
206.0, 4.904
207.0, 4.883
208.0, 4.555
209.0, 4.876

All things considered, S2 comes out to -4.9 kPa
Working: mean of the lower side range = 6.16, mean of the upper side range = 5.74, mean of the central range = 6.66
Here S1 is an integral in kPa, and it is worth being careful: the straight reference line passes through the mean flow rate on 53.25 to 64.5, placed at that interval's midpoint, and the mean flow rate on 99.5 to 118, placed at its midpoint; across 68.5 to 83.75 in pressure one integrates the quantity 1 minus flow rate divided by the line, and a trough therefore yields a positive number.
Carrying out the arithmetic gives 6.4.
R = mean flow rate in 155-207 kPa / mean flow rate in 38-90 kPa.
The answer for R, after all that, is 0.71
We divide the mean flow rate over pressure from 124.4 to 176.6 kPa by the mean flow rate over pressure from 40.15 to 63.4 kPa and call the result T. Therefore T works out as 0.65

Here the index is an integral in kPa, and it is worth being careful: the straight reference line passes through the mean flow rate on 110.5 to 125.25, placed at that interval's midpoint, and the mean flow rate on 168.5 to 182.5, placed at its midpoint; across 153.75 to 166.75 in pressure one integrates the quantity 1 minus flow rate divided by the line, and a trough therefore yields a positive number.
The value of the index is 1.3 kPa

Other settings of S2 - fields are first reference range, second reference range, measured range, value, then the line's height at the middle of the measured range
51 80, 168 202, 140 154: -0.7 kPa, 5.59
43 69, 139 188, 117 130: -0.6 kPa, 6.48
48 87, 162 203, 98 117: -1.9 kPa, 6.03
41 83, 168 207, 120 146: -2.5 kPa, 5.92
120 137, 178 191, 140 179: 2.9 kPa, 5.79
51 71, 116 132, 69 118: 9.9 kPa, 7.35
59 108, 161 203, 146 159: -0.5 kPa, 5.3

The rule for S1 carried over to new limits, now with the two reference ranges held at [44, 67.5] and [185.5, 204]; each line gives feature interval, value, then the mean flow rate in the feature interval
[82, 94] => 3.17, 5.64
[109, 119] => 0.63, 6.56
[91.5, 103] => 1.04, 6.77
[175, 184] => 0.18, 5.16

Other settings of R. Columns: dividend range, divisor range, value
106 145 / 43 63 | 0.74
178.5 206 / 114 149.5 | 0.76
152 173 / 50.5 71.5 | 0.64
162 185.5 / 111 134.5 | 0.76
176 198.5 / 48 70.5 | 0.61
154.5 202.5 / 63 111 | 0.85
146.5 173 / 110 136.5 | 0.79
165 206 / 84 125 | 0.77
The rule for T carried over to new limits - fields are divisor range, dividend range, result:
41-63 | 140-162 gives 0.63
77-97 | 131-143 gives 1.20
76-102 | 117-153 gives 1.15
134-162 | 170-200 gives 0.87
